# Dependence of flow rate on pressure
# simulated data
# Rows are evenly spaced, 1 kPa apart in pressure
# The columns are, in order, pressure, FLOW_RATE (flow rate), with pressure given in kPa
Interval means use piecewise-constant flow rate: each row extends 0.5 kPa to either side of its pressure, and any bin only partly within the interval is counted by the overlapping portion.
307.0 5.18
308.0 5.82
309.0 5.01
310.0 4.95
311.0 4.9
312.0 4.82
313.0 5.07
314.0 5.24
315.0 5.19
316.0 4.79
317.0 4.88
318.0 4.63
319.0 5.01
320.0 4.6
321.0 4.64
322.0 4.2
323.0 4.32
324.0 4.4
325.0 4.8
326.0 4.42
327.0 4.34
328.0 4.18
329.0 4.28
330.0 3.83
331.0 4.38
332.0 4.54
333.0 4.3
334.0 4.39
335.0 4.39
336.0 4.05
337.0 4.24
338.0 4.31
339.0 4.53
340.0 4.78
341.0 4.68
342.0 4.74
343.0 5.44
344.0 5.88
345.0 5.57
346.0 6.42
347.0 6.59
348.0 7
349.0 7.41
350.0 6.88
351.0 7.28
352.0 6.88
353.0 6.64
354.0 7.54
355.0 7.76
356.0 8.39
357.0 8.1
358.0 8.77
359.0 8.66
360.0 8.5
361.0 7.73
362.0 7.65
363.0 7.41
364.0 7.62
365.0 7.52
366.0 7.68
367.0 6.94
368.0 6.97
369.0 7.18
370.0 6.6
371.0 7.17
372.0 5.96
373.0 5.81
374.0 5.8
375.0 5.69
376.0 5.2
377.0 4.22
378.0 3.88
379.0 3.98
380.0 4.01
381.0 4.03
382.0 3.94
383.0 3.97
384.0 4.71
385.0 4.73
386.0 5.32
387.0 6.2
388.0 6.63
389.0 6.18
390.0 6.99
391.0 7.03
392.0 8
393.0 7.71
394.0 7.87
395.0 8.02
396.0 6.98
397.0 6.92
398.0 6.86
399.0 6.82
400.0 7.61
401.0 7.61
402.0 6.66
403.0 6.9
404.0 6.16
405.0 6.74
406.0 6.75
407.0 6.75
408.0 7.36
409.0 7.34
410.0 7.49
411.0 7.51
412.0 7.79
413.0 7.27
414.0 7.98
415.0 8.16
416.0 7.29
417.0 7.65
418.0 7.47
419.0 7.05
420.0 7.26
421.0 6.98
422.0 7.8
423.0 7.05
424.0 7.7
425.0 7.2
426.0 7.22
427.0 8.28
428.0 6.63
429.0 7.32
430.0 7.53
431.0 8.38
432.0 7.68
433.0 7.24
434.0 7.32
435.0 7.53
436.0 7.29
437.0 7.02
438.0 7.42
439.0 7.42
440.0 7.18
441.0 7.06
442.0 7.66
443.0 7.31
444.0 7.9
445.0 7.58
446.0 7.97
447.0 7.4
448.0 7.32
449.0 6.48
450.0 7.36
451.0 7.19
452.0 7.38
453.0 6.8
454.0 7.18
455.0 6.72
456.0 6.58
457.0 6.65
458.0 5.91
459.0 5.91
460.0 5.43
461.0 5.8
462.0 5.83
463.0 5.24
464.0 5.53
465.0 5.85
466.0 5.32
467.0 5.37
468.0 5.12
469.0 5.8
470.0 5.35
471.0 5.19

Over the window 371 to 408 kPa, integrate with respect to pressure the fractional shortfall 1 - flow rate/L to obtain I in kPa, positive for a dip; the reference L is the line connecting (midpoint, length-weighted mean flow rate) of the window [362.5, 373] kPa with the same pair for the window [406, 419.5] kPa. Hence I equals 5.83 kPa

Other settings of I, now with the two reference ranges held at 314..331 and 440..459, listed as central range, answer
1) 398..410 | -1.6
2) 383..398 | -1.6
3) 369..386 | 1.8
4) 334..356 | -3.8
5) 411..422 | -1.8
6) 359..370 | -4.4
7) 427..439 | -1.2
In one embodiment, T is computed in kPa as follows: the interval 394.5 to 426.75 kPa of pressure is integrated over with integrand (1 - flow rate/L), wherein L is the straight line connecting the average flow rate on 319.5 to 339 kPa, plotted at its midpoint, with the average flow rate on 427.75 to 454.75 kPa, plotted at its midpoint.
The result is -3.7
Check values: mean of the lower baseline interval 4.35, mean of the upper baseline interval 7.35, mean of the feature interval 7.27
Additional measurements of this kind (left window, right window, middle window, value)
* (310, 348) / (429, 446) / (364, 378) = -1.23 kPa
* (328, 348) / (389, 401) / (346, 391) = -3.18 kPa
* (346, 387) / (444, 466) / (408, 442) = -4.72 kPa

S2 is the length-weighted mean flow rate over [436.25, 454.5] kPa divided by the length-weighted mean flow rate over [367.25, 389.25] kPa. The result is 1.4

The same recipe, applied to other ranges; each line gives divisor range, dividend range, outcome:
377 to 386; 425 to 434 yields 1.78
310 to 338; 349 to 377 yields 1.57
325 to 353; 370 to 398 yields 1.13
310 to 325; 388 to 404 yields 1.50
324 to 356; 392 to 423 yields 1.35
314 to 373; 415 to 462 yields 1.22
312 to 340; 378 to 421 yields 1.46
